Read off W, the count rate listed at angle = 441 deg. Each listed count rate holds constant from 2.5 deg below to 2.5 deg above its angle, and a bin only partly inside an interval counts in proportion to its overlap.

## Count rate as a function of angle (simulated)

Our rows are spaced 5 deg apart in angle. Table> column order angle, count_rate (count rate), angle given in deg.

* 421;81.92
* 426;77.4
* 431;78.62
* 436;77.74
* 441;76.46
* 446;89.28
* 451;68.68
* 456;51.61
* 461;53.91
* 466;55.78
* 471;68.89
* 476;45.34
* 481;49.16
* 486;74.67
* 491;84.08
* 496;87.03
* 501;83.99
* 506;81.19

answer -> 76.46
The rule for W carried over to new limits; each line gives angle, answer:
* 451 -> 68.68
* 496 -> 87.03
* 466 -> 55.78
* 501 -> 83.99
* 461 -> 53.91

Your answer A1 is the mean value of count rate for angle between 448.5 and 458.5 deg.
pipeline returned 60.1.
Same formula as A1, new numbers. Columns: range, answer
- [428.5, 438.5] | 78.2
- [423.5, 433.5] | 78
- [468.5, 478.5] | 57.1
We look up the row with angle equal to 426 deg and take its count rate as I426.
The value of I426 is 77.4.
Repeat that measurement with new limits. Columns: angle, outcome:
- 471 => 68.89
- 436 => 77.74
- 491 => 84.08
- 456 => 51.61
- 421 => 81.92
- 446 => 89.28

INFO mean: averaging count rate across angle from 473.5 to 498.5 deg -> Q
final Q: 68.1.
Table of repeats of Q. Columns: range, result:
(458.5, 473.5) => 59.5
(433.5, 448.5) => 81.2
